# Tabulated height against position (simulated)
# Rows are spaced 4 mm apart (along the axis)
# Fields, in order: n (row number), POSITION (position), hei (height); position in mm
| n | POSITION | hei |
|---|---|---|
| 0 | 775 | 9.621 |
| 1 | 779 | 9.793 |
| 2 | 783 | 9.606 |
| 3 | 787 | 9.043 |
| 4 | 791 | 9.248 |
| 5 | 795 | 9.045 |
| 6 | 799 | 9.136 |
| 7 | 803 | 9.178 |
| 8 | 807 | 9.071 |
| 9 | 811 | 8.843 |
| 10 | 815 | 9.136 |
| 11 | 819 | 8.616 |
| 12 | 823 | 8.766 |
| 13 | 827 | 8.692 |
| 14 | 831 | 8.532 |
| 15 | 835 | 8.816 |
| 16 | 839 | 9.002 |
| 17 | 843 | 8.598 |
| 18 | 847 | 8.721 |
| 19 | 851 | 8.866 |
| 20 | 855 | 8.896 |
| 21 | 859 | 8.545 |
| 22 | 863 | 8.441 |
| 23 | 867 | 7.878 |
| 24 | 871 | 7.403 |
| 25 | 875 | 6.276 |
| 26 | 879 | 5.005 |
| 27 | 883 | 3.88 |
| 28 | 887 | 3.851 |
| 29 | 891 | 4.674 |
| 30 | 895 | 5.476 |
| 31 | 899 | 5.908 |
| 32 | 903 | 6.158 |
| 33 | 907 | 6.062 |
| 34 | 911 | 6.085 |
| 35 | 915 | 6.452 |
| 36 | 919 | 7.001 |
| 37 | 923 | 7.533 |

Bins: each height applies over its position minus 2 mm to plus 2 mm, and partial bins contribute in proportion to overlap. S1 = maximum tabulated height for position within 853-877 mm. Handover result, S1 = 8.896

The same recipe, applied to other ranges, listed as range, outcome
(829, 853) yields 9.002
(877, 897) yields 5.476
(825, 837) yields 8.816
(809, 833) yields 9.136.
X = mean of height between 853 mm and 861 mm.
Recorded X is 8.72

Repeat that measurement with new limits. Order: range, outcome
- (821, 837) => 8.7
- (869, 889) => 5.28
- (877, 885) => 4.44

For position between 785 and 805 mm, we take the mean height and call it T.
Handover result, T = 9.13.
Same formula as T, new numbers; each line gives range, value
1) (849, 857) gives 8.88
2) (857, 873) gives 8.07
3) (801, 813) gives 9.03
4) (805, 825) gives 8.89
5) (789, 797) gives 9.15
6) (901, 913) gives 6.1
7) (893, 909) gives 5.9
